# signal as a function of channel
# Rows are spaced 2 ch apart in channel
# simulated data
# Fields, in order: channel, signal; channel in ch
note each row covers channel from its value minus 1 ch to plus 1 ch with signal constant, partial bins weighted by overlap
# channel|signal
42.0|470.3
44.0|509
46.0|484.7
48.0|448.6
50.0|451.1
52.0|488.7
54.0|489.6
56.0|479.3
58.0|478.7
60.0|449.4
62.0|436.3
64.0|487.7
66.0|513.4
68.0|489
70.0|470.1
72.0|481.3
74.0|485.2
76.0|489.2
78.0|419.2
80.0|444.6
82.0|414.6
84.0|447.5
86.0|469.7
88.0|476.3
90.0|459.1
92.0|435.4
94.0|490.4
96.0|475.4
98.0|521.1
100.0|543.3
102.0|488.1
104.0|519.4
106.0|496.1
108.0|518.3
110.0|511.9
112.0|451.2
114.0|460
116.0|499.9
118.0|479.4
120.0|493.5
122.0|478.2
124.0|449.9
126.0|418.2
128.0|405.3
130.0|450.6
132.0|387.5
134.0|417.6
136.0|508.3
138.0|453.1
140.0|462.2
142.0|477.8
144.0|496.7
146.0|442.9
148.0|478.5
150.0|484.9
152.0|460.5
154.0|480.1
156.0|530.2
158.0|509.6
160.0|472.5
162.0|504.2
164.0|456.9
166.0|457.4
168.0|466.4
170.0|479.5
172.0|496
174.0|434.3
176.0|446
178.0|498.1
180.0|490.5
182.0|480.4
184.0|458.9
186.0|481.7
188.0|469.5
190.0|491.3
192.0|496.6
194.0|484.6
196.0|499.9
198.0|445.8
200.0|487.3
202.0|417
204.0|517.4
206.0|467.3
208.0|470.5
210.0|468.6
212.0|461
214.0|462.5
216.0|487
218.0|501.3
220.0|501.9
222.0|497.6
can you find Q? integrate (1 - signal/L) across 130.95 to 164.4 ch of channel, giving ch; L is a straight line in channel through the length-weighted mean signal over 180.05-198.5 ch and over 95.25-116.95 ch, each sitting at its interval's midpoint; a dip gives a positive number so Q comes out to 1.18 ch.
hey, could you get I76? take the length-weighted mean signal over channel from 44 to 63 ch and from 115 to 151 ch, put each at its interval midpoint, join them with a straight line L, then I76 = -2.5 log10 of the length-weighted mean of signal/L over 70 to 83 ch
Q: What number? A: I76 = 0.024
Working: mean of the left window 470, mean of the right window 460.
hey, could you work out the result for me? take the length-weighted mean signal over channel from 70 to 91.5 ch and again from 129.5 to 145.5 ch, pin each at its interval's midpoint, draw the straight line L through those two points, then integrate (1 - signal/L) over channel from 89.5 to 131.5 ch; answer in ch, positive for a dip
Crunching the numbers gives -1.8 ch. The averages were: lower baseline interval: 459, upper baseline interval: 456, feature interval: 477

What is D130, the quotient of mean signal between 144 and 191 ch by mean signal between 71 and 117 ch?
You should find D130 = 1.00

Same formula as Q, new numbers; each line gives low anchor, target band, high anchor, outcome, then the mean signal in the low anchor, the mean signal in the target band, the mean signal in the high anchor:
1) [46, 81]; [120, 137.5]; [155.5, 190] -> 1.2 ch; 471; 443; 478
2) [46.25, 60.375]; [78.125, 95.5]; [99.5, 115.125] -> 1.2 ch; 471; 454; 497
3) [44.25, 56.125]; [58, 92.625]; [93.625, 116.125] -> 1.6 ch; 475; 464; 498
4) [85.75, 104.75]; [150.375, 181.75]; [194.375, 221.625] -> 0.1 ch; 488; 479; 477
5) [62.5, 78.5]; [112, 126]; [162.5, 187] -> 0.1 ch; 480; 471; 471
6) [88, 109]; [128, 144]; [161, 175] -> 1.0 ch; 494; 451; 471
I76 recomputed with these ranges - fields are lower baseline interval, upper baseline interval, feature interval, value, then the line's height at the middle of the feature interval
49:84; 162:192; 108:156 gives 0.01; 471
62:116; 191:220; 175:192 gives 0.00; 477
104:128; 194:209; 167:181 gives 0.00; 474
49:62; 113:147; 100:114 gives -0.08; 462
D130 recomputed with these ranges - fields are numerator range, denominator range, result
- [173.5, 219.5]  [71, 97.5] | 1.03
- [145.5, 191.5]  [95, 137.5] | 1.01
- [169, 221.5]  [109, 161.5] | 1.02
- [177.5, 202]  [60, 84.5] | 1.03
